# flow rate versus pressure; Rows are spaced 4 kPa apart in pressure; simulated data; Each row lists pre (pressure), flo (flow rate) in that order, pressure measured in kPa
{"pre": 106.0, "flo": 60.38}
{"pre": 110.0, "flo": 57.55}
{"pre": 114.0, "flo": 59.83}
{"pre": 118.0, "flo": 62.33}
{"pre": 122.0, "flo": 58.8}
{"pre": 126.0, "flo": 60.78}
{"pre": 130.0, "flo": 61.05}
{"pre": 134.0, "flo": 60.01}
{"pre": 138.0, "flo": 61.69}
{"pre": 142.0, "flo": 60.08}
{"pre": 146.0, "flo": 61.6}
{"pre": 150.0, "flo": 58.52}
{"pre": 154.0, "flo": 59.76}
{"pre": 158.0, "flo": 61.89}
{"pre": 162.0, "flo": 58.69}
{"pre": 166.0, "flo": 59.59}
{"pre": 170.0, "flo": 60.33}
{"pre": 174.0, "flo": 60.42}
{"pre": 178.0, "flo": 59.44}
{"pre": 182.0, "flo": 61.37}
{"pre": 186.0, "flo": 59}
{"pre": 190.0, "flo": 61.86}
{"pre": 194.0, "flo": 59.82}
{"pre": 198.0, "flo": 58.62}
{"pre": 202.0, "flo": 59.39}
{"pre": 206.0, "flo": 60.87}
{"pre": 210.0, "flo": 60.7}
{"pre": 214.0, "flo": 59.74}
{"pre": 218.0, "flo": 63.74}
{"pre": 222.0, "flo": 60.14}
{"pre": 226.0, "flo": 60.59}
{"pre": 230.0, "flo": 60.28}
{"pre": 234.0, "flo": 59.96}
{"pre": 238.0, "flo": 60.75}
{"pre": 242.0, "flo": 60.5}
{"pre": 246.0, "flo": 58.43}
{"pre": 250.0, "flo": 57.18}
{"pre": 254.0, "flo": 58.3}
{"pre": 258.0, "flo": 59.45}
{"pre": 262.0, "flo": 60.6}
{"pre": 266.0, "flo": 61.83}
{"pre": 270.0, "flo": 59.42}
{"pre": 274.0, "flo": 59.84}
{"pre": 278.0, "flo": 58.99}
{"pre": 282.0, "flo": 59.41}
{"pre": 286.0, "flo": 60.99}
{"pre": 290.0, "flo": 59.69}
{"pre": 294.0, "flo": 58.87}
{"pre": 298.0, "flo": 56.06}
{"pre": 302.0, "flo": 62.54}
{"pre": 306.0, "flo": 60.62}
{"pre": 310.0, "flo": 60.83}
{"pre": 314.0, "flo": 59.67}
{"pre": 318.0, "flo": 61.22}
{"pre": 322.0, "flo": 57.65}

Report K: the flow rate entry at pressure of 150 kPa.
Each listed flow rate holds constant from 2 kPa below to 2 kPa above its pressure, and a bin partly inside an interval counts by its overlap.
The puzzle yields 58.52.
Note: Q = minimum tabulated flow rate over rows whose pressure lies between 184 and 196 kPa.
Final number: 59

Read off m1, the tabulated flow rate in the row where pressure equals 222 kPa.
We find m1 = 60.14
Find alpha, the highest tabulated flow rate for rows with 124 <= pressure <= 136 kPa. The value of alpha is 61.05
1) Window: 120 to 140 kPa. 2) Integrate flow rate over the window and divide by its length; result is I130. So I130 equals 60.5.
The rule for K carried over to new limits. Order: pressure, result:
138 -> 61.69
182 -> 61.37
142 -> 60.08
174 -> 60.42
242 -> 60.5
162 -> 58.69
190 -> 61.86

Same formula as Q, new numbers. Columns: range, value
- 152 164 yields 58.69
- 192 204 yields 58.62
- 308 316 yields 59.67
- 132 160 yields 58.52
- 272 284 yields 58.99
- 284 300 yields 56.06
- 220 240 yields 59.96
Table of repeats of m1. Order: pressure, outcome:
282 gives 59.41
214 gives 59.74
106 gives 60.38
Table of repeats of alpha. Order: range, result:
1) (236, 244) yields 60.75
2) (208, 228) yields 63.74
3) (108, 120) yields 62.33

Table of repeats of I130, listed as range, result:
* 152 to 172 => 60.1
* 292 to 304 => 59.2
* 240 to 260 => 58.8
